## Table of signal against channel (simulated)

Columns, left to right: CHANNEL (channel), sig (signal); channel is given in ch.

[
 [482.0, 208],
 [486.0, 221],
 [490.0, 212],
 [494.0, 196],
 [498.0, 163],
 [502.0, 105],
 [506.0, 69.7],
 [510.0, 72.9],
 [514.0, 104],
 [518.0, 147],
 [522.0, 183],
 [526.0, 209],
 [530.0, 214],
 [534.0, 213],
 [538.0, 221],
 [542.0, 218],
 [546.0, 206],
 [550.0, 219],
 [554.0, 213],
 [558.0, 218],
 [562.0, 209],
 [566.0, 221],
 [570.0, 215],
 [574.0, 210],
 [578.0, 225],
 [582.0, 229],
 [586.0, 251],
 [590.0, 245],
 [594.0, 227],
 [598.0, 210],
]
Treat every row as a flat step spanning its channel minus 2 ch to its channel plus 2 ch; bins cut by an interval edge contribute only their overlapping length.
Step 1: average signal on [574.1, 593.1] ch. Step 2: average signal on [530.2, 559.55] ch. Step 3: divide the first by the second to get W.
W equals 1.09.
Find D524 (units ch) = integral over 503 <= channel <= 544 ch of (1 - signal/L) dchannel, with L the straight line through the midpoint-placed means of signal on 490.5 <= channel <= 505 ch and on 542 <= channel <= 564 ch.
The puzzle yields 4.83 ch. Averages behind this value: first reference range 155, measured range 164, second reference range 213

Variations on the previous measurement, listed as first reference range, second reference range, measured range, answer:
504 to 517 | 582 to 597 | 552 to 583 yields -3.6 ch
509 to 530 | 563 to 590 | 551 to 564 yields -0.8 ch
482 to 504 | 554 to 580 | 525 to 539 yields -1.0 ch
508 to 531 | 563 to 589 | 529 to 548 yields -4.1 ch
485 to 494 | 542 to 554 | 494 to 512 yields 8.4 ch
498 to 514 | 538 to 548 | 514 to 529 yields -2.6 ch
